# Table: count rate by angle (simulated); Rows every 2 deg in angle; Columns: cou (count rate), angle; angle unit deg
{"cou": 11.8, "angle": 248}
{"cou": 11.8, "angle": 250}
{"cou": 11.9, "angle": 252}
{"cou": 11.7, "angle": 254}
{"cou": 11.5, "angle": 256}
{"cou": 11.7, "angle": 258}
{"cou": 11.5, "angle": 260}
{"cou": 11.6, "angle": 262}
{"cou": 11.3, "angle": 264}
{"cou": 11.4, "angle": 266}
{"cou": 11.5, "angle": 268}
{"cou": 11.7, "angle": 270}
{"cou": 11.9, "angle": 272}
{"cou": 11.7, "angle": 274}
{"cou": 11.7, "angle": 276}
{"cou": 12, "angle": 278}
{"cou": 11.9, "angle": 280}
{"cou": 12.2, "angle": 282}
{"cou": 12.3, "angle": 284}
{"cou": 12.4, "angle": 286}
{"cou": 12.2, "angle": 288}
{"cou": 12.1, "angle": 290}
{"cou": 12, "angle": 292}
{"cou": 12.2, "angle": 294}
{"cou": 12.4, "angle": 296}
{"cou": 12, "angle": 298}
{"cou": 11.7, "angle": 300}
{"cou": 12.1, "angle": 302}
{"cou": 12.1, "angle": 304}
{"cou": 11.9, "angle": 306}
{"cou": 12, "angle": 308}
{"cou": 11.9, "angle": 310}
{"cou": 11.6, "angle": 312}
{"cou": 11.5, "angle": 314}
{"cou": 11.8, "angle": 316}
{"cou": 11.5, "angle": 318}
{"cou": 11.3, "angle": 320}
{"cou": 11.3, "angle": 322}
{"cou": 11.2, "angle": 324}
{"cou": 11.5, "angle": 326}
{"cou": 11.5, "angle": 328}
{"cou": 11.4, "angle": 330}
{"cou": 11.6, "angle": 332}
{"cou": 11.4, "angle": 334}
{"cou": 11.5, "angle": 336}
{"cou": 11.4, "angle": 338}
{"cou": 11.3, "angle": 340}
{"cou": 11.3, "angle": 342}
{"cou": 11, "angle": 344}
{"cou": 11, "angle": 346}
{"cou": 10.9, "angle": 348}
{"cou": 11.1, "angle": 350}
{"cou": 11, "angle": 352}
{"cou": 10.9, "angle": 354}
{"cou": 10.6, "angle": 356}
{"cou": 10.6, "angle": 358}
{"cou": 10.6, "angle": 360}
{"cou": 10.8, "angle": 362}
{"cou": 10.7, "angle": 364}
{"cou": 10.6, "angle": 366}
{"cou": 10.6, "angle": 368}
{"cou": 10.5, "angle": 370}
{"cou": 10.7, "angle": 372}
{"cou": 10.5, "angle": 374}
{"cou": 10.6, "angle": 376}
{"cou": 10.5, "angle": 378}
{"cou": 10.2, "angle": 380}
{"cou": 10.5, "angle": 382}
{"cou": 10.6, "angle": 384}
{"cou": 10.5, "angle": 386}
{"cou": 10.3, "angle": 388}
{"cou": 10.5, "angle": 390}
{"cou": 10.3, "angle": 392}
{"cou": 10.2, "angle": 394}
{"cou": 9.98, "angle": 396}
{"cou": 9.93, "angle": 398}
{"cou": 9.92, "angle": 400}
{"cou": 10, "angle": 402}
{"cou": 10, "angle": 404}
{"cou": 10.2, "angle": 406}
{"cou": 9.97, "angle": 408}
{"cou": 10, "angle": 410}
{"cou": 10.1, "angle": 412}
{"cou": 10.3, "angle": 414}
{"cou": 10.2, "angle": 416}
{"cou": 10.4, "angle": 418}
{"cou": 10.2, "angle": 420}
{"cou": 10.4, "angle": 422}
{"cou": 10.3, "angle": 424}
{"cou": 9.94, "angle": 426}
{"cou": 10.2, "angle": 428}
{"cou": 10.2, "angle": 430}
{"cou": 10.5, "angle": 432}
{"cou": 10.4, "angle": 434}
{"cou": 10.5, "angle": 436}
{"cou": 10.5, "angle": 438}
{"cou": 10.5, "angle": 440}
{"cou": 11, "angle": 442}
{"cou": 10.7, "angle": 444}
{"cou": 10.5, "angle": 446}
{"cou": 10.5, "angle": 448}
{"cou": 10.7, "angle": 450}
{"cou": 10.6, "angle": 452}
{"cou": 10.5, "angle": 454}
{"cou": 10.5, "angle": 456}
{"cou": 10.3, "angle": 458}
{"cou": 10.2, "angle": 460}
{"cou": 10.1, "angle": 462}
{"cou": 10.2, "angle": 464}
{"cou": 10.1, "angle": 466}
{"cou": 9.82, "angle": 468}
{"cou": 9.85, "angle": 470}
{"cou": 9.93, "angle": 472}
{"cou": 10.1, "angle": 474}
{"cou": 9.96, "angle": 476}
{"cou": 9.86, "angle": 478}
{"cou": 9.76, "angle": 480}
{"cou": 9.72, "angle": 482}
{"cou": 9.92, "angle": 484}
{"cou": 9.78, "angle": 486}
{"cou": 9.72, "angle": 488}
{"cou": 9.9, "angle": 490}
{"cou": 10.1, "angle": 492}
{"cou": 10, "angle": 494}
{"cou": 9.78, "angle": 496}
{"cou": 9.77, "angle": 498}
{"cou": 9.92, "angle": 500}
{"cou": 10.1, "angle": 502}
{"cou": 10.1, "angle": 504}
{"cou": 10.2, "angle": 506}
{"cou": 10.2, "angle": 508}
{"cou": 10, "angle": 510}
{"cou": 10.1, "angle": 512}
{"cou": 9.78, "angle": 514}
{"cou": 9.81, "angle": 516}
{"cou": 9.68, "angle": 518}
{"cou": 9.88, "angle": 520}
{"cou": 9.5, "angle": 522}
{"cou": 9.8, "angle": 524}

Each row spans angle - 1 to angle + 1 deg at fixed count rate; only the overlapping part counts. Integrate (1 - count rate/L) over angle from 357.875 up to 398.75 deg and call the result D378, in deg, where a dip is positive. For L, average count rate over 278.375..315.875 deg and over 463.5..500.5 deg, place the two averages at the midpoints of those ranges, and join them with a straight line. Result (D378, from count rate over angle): 2.3 deg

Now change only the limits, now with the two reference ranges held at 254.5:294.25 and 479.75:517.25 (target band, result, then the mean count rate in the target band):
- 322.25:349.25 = 0.0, 11.3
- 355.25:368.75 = 0.5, 10.6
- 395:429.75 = 1.8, 10.1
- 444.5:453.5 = -0.2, 10.6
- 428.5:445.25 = -0.1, 10.5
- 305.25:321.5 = -0.2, 11.7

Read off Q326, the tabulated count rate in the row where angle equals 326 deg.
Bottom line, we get 11.5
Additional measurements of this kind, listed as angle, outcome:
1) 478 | 9.86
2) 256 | 11.5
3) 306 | 11.9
